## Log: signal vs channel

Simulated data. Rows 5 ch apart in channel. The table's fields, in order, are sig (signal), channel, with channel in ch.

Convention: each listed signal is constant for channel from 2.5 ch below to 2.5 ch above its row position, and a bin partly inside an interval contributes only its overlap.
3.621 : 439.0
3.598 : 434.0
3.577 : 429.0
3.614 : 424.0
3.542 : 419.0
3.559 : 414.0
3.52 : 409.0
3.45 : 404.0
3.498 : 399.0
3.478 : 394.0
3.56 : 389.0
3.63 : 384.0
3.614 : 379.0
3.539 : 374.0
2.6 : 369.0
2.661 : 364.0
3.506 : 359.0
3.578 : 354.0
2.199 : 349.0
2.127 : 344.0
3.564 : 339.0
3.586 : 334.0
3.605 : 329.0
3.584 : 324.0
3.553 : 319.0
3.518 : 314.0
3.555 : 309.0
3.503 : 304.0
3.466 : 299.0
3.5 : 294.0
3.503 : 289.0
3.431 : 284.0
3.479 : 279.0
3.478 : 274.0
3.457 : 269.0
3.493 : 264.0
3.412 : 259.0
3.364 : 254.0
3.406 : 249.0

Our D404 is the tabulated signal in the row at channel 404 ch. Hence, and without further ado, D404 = 3.45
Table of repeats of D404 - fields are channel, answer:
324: 3.584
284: 3.431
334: 3.586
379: 3.614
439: 3.621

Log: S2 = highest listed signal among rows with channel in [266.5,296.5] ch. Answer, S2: 3.503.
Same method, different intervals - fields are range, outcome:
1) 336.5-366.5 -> 3.578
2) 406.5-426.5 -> 3.614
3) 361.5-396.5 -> 3.63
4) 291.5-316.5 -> 3.555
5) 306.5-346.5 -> 3.605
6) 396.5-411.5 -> 3.52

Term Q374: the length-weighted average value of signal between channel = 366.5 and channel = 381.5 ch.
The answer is 3.25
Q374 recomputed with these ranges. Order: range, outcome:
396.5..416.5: 3.51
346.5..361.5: 3.09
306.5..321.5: 3.54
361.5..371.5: 2.63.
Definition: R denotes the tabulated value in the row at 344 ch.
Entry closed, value 2.127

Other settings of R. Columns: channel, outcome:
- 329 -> 3.605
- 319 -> 3.553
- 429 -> 3.577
